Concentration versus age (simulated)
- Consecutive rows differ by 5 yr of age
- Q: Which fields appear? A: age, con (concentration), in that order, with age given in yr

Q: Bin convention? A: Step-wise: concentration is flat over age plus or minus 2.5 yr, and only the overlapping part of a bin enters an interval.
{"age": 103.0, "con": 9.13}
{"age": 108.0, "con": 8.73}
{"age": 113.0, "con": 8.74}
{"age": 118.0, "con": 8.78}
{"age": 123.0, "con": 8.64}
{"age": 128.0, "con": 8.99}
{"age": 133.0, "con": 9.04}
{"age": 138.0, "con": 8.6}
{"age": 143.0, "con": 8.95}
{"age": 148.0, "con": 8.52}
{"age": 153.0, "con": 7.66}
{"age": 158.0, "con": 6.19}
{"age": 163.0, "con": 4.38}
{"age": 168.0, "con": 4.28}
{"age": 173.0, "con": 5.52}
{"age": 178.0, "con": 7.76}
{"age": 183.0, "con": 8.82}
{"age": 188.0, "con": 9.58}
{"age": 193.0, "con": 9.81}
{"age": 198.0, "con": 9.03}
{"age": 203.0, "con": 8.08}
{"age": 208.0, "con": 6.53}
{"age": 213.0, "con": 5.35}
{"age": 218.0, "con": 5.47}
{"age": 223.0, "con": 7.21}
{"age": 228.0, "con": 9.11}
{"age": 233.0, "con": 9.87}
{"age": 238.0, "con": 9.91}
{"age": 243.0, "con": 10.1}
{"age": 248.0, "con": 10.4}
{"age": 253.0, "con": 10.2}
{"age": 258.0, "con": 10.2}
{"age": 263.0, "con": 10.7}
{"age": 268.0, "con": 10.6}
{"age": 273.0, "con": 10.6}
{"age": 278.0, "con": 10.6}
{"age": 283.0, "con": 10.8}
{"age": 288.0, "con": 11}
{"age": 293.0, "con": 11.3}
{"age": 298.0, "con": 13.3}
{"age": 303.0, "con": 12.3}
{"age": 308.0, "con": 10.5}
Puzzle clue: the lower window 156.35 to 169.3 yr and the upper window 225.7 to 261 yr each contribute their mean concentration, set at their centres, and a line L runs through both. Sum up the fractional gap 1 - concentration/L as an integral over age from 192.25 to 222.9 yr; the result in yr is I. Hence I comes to 1.5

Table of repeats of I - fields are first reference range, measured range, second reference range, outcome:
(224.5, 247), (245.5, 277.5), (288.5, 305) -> 0.8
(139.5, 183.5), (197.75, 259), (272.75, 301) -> 5.1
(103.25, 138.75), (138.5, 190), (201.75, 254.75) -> 8.6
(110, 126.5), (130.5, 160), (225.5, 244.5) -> 2.5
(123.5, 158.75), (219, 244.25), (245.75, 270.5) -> 2.5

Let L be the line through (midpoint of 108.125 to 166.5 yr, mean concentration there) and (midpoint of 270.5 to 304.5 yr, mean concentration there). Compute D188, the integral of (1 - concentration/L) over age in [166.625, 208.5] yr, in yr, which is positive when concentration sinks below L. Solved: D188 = 5.96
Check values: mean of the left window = 8.01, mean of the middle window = 7.86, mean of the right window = 11.4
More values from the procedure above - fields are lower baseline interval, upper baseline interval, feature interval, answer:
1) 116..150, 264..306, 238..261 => 1.1 yr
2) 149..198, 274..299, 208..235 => 5.2 yr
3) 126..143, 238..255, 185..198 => 0.0 yr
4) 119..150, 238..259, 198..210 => 2.4 yr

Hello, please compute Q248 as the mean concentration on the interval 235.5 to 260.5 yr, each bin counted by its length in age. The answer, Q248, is 10.2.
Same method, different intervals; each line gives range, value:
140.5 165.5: 7.14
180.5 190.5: 9.2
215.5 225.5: 6.34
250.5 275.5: 10.5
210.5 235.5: 7.4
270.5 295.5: 10.9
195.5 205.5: 8.55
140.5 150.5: 8.73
